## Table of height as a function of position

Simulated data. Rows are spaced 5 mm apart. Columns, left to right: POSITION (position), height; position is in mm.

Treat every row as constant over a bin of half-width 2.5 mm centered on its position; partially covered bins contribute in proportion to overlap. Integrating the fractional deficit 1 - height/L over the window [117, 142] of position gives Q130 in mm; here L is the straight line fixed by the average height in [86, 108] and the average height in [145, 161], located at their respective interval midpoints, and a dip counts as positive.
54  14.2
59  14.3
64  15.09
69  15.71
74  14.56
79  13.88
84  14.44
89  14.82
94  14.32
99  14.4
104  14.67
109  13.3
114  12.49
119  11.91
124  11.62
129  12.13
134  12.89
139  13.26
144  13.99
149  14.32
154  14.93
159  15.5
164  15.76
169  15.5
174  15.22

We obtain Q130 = 3.86 mm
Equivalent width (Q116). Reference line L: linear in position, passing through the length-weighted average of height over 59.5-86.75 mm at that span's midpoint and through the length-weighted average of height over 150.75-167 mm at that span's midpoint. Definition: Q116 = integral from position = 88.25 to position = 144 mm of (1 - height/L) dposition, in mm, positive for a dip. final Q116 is 6.6 mm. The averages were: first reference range 14.7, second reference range 15.4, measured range 13.2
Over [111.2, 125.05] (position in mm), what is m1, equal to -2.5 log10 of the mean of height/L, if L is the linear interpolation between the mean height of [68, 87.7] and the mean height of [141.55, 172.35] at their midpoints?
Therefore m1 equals 0.22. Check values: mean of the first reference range 14.6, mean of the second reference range 15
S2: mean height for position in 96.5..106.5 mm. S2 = 14.5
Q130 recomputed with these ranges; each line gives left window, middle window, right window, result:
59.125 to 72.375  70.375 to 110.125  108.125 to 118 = -1.50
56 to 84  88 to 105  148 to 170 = 0.37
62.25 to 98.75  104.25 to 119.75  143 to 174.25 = 1.96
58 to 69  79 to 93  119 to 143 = -0.31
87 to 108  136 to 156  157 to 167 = 1.65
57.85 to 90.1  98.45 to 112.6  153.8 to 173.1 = 0.95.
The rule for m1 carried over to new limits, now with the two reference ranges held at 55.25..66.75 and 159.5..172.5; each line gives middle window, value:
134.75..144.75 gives 0.14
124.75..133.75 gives 0.24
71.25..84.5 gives 0.04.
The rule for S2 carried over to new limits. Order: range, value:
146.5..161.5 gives 14.9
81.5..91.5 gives 14.6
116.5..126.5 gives 11.8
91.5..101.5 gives 14.4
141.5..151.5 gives 14.2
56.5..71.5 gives 15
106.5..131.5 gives 12.3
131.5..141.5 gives 13.1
